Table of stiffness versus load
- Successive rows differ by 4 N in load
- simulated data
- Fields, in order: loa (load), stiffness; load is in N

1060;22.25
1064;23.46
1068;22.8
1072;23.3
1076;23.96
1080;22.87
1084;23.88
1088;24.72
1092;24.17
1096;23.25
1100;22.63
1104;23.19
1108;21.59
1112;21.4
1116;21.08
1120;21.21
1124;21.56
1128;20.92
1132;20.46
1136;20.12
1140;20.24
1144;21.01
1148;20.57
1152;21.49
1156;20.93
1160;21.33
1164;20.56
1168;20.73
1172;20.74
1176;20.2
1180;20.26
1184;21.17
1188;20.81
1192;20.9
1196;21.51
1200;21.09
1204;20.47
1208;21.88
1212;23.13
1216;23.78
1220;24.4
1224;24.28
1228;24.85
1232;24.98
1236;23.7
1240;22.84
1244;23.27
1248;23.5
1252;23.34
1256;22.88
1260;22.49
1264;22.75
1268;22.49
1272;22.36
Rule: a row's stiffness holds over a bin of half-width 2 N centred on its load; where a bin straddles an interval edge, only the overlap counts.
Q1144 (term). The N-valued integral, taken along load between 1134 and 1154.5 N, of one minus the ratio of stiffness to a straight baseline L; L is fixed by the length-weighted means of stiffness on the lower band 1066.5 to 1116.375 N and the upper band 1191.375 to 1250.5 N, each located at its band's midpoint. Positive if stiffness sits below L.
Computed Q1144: 2.1 N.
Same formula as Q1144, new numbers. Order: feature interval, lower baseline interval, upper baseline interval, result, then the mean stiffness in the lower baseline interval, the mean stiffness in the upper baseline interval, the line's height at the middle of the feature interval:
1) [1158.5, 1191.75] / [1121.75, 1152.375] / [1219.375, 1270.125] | 1.5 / 20.8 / 23.5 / 21.7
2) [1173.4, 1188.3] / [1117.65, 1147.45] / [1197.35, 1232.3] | 1.0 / 20.8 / 23.1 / 22.1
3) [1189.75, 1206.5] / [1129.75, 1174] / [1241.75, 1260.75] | 0.6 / 20.7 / 23.1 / 21.9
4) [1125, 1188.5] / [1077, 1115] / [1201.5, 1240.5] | 6.8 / 23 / 23.4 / 23.2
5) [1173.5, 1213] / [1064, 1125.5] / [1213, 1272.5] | 3.7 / 22.8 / 23.5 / 23.3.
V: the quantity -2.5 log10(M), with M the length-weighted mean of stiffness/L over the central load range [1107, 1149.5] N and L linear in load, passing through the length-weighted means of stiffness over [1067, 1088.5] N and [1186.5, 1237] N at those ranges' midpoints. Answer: 0.11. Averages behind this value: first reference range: 23.5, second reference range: 22.8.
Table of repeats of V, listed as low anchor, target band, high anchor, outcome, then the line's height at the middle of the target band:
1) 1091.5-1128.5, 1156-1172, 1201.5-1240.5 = 0.09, 22.7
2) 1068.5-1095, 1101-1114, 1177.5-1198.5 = 0.05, 23.1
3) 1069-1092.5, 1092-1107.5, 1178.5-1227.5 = 0.02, 23.5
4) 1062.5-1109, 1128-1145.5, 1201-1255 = 0.14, 23.4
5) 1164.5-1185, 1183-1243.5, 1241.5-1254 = -0.03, 22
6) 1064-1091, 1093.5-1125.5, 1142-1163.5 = 0.02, 22.5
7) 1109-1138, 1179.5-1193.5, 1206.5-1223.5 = 0.09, 22.7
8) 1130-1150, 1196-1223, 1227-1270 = -0.01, 22.3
